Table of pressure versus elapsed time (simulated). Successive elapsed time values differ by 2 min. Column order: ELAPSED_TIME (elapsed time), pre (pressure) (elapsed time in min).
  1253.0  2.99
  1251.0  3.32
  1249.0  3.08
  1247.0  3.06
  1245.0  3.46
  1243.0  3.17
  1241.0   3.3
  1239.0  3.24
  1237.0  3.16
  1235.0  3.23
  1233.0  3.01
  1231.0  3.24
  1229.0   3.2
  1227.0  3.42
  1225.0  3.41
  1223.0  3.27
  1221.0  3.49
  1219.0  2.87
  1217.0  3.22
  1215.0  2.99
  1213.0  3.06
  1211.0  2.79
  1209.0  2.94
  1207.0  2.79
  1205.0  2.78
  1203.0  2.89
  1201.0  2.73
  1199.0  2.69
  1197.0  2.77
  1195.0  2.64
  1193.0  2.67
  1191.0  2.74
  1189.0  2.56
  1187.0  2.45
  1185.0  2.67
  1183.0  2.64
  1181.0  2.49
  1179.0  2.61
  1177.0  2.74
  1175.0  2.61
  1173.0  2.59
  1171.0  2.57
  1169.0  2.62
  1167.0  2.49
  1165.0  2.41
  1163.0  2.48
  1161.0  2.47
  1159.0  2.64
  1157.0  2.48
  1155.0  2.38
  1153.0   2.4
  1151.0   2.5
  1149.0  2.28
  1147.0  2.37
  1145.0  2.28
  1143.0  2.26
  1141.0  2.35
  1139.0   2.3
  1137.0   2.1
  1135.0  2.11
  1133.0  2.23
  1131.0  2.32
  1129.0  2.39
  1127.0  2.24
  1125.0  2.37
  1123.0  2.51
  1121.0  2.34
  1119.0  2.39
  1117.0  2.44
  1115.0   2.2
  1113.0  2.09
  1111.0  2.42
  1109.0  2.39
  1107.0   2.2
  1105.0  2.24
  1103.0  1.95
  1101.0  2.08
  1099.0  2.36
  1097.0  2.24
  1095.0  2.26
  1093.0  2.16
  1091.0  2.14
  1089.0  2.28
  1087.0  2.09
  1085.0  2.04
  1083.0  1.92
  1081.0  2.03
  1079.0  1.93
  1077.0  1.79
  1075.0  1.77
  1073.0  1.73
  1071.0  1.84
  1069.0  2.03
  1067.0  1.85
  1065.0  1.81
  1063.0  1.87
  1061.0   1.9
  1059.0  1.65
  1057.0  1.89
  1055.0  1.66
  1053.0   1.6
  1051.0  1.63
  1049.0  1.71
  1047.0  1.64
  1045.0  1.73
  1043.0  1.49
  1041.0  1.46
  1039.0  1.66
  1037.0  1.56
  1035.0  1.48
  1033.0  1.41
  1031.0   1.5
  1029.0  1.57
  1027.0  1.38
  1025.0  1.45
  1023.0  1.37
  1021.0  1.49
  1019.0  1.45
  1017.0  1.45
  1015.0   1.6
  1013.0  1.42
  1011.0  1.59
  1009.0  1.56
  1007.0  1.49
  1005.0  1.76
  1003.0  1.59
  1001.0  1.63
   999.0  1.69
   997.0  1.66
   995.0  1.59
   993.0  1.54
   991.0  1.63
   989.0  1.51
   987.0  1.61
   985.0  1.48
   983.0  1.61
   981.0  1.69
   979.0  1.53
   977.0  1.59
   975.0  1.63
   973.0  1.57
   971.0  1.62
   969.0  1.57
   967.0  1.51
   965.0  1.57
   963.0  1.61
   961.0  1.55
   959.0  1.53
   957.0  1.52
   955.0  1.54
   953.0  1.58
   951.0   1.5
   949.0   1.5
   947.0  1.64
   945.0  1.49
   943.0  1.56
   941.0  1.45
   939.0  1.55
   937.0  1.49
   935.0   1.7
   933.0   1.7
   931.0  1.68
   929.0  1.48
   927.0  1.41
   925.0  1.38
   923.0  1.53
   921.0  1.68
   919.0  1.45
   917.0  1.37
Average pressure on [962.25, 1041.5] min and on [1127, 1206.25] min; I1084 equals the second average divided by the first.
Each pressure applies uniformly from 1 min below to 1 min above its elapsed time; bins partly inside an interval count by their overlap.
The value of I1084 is 1.6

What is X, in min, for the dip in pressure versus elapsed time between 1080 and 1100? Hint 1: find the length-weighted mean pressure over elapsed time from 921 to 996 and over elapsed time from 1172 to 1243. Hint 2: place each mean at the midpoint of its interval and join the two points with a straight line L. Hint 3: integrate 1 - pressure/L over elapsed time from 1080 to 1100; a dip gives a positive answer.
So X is 1.1 min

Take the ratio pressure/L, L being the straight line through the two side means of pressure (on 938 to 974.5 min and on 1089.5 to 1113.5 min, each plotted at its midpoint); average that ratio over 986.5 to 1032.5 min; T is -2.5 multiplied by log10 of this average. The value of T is 0.16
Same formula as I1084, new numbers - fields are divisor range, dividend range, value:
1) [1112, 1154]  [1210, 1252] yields 1.38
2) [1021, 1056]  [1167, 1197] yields 1.69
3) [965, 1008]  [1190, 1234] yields 1.87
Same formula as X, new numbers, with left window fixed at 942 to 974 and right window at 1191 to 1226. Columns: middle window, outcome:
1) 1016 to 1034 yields 4.41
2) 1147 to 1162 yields 1.10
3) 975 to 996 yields 1.53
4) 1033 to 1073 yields 7.29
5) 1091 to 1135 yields 2.52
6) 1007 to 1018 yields 1.97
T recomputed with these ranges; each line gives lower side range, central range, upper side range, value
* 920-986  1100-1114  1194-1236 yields 0.10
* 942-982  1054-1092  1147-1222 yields 0.12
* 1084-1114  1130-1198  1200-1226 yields 0.08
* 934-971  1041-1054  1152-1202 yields 0.22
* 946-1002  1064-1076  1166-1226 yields 0.15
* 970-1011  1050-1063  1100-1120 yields 0.13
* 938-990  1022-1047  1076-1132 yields 0.24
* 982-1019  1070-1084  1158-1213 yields 0.09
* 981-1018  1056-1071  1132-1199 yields 0.04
